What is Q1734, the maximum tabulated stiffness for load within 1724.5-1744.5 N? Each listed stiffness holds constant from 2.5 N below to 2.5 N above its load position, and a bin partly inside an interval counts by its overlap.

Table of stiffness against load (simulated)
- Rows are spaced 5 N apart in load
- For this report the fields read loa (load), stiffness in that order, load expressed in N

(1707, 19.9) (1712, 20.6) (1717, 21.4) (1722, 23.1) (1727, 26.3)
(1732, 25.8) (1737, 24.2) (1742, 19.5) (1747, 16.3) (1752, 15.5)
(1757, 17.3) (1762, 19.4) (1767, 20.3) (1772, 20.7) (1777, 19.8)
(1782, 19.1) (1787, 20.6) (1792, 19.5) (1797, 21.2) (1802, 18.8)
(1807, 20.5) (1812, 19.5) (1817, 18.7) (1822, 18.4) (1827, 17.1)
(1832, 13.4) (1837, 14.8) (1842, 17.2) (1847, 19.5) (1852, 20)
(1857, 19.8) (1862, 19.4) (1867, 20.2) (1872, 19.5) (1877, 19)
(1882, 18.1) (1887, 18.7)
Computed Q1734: 26.3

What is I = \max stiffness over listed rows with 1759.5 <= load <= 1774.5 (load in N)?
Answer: 20.7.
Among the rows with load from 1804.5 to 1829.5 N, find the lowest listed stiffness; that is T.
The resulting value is 17.1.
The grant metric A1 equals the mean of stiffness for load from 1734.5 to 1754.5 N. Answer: 18.9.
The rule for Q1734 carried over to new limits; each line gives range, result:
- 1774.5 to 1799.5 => 21.2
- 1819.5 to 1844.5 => 18.4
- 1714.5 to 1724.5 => 23.1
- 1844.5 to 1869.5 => 20.2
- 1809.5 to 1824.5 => 19.5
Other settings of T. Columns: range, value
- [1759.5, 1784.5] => 19.1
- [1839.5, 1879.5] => 17.2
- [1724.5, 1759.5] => 15.5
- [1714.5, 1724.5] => 21.4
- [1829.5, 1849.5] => 13.4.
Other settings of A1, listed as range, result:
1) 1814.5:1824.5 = 18.6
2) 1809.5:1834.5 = 17.4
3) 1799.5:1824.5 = 19.2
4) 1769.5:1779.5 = 20.2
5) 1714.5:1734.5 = 24.1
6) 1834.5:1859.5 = 18.3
